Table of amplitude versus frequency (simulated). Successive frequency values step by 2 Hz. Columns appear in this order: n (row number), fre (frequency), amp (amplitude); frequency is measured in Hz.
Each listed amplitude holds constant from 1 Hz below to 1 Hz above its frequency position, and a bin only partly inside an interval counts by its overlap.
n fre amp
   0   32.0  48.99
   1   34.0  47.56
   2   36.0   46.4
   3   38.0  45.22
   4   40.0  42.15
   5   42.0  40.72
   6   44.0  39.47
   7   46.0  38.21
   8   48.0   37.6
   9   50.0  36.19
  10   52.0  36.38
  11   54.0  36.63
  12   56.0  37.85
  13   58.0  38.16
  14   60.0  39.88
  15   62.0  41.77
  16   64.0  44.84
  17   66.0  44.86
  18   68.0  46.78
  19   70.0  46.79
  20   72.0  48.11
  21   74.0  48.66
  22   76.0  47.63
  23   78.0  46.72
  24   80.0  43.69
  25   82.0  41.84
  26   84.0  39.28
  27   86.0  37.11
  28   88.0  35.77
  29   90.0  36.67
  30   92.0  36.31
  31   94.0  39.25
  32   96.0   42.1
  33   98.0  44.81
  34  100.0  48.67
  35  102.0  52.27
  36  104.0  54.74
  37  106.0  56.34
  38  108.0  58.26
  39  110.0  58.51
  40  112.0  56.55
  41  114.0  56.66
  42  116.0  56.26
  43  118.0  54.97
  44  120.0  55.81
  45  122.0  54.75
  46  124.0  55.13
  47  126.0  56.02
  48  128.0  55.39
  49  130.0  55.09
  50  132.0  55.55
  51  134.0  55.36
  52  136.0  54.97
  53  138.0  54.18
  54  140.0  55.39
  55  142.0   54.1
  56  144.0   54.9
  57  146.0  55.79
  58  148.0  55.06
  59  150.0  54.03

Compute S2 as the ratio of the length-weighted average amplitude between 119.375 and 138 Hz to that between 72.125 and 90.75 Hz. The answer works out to 1.31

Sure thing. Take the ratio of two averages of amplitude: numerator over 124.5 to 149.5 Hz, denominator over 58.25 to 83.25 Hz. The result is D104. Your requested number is 1.23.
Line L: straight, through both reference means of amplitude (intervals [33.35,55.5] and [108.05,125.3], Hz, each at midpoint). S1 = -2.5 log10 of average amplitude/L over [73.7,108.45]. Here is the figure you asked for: 0.14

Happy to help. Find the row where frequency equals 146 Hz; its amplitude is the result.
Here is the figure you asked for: 55.79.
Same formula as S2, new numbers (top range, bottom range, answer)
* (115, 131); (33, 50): 1.33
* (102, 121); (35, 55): 1.41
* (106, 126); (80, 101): 1.40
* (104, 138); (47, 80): 1.32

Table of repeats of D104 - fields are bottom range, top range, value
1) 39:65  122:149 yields 1.41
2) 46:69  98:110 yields 1.34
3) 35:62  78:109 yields 1.12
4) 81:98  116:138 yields 1.42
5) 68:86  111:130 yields 1.24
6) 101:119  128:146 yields 0.98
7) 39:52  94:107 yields 1.26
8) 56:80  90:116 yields 1.12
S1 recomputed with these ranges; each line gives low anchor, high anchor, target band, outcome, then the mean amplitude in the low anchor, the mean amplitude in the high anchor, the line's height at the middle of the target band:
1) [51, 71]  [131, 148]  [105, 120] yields -0.13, 41.4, 55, 50.3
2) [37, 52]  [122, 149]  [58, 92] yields 0.05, 39.7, 55.1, 44.9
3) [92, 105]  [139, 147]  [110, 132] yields -0.11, 46.2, 55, 50.6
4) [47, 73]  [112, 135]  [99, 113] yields -0.07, 41.2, 55.6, 51.6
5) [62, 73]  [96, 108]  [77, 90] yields 0.19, 45.9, 51.2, 48.3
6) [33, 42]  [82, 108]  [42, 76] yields 0.08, 44.8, 44.1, 44.6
